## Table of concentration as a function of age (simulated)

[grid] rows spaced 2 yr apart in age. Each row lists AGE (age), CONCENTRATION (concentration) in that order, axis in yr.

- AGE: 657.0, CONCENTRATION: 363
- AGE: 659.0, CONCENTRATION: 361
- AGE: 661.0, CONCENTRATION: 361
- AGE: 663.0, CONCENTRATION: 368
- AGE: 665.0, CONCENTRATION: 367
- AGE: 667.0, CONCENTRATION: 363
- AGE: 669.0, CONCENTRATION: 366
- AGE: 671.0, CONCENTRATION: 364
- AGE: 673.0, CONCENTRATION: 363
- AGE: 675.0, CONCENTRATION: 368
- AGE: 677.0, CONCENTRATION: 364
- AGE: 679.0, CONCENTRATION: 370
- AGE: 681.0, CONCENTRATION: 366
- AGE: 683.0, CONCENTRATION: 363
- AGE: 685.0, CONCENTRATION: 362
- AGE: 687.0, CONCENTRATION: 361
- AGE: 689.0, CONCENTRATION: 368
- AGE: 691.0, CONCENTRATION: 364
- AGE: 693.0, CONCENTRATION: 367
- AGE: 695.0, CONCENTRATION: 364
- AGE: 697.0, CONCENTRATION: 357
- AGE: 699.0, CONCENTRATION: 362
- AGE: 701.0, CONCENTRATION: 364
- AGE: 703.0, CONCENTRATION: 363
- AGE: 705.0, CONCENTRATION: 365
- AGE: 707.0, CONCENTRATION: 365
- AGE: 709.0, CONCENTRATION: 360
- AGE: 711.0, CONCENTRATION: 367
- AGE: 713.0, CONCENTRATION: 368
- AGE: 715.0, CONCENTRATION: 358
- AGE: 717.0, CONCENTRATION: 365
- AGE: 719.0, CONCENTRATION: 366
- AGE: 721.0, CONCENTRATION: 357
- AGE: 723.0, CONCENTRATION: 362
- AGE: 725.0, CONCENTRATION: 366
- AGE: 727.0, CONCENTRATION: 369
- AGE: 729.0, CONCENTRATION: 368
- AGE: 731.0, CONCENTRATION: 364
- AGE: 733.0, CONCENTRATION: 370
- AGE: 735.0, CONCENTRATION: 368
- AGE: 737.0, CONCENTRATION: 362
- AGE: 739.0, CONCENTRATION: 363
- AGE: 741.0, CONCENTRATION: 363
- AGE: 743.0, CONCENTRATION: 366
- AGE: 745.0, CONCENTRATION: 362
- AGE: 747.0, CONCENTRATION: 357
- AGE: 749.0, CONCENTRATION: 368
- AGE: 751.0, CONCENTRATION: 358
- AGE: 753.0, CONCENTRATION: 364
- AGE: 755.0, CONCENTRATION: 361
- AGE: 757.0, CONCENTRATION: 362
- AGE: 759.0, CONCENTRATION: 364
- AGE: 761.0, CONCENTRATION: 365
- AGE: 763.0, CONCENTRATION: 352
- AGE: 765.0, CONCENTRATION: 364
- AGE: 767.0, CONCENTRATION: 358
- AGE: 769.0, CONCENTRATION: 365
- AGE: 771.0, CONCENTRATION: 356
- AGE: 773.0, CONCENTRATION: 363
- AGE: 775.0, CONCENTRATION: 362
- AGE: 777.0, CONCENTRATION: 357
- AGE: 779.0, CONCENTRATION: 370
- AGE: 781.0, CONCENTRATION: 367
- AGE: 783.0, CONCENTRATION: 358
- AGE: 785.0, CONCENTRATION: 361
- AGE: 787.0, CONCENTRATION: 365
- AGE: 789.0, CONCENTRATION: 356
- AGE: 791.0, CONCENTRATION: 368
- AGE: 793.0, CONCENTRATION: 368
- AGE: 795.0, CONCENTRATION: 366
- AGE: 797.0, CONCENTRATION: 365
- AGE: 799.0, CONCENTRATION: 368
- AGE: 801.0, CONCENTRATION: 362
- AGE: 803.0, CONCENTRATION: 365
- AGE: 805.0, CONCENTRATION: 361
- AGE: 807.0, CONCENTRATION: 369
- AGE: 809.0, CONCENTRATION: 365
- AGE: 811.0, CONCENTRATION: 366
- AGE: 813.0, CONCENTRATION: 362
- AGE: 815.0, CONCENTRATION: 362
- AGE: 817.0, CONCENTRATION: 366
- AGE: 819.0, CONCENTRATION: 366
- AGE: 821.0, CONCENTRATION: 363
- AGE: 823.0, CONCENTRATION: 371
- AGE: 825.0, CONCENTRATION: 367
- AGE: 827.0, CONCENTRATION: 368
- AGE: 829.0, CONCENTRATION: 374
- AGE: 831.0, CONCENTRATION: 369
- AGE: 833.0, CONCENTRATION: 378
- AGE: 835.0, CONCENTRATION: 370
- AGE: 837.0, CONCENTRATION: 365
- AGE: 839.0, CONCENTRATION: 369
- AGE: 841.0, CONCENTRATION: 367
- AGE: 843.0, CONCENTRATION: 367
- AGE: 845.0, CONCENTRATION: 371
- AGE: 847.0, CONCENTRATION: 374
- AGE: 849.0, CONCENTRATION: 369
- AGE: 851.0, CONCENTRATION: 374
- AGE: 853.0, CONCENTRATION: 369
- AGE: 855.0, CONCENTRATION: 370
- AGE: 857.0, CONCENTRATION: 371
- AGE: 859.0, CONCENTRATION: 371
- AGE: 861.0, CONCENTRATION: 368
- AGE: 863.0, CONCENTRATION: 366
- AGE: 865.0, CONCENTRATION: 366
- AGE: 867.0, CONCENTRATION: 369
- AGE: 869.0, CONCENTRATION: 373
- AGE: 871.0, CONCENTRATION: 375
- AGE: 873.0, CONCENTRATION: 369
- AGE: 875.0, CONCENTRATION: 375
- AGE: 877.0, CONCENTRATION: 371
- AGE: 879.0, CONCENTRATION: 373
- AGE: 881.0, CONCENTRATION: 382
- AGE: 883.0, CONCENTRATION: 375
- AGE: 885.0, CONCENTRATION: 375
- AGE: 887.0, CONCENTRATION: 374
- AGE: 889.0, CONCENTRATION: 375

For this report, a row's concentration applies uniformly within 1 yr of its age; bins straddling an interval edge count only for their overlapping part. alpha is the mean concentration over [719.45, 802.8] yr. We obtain 363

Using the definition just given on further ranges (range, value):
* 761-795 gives 362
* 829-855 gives 370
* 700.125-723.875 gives 363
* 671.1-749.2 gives 364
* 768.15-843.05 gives 365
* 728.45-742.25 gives 365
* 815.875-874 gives 369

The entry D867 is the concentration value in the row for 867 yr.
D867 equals 369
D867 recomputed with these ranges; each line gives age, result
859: 371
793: 368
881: 382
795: 366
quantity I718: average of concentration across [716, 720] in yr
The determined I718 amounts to 366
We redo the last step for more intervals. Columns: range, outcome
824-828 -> 368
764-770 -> 362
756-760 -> 363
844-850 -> 371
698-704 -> 363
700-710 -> 363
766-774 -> 360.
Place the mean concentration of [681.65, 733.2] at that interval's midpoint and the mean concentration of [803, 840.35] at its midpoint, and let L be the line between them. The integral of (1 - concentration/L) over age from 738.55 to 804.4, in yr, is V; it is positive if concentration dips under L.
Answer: 0.6 yr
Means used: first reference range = 364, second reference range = 367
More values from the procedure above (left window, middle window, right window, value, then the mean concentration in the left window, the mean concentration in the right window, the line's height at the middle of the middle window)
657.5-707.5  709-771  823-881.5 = 0.5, 364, 371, 366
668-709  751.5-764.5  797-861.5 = 0.2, 364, 368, 366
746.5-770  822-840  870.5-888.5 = 0.0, 362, 374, 369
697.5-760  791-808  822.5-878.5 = 0.1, 364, 370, 368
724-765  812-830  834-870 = 0.1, 364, 369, 368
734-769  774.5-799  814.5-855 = 0.1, 362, 369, 365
